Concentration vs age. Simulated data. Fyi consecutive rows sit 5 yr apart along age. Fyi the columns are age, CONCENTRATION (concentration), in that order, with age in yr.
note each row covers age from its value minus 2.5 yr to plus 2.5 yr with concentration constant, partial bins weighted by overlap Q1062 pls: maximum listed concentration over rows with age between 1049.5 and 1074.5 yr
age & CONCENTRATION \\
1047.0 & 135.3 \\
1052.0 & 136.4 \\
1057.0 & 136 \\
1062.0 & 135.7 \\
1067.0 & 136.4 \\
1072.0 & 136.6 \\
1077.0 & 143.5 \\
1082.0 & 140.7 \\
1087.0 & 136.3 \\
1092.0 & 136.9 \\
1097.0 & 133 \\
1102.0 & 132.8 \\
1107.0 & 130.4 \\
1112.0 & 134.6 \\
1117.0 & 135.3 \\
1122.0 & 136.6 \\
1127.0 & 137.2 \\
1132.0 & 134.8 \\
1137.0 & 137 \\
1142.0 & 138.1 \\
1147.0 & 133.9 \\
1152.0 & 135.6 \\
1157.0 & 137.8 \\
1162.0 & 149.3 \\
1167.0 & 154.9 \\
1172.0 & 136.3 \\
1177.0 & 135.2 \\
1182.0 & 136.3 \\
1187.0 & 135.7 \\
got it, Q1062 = 136.6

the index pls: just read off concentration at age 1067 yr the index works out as 136.4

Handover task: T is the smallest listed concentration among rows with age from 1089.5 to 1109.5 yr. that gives 130.4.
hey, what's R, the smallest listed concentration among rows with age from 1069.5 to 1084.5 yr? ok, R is 136.6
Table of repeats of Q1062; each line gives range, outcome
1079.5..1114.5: 140.7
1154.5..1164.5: 149.3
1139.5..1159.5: 138.1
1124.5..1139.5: 137.2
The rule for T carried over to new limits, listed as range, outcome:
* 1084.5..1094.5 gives 136.3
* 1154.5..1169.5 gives 137.8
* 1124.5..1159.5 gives 133.9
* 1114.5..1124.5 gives 135.3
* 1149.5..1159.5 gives 135.6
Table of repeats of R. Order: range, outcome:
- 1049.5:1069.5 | 135.7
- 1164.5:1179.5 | 135.2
